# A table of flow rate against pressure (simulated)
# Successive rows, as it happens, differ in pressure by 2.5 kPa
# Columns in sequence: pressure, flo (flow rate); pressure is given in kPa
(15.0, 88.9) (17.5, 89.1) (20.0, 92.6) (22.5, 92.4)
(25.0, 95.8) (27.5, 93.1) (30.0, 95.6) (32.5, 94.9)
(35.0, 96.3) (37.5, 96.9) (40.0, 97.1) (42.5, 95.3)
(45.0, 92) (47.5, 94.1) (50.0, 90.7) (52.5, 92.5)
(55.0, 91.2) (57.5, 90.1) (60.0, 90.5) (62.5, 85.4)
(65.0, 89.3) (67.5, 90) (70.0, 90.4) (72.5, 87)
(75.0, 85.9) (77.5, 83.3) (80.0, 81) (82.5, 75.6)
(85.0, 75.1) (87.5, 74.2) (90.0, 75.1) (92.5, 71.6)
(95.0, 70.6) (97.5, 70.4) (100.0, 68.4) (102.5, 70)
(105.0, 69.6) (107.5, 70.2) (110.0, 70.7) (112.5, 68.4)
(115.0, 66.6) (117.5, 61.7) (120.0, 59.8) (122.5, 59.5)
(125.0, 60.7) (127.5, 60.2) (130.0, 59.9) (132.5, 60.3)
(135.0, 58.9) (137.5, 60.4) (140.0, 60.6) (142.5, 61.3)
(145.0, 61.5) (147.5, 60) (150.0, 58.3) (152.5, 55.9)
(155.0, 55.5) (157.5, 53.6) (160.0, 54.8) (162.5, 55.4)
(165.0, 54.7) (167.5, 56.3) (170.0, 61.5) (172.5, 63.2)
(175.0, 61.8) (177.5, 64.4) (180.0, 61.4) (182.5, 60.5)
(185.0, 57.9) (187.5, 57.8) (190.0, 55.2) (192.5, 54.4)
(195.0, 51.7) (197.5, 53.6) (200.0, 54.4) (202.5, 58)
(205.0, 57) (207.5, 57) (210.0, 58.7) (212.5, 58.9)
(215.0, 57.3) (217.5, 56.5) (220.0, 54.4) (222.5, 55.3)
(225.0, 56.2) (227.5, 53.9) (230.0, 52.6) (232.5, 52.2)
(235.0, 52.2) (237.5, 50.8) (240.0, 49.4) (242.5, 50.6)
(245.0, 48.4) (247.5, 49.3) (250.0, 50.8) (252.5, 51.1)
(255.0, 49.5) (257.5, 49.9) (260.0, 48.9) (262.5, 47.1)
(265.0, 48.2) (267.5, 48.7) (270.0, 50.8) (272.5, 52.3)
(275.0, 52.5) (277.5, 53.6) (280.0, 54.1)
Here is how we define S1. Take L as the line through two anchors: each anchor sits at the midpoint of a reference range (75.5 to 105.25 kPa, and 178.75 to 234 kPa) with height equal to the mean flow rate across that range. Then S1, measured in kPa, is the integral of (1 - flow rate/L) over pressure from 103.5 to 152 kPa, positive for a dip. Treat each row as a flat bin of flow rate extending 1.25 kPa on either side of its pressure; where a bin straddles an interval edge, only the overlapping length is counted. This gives 4.19 kPa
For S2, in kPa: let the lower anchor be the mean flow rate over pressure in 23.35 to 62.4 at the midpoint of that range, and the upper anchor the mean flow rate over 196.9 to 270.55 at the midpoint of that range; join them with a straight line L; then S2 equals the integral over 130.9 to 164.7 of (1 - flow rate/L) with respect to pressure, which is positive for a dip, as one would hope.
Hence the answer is 6.2 kPa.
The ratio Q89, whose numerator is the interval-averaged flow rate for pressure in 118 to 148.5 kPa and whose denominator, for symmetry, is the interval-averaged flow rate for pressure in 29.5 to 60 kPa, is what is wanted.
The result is 0.64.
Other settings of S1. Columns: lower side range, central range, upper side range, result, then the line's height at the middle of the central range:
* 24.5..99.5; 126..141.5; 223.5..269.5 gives 2.7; 72.7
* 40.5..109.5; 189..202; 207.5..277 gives 1.4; 60.6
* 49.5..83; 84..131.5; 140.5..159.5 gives 3.6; 72.9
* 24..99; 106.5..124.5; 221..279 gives 2.7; 76.7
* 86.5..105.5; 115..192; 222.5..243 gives 5.0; 63.4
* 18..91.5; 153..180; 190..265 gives 3.1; 65.8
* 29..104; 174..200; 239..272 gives 2.0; 62.5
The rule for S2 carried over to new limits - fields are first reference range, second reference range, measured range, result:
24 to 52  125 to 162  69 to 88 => -0.20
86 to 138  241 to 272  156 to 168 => 1.10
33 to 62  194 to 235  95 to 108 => 1.79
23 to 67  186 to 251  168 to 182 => 0.40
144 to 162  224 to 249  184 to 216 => -1.43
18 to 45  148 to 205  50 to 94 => 0.14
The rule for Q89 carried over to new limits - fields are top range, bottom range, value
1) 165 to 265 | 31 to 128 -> 0.68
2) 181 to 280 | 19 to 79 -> 0.58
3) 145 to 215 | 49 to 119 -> 0.73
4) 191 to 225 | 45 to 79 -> 0.63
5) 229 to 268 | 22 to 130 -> 0.62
